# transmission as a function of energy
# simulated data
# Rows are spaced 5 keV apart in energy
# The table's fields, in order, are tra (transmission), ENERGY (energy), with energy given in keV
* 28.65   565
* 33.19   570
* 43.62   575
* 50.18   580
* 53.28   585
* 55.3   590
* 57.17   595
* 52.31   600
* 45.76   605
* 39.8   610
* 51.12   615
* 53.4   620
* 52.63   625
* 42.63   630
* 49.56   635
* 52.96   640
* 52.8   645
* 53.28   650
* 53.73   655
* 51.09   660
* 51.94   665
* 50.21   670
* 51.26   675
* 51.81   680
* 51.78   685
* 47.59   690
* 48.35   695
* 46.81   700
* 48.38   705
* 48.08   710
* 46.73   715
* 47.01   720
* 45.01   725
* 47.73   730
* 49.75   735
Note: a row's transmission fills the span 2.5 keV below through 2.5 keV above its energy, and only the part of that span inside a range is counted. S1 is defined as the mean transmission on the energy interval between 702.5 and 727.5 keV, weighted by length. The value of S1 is 47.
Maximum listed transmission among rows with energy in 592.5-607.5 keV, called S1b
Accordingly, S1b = 57.17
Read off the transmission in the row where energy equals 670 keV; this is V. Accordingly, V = 50.21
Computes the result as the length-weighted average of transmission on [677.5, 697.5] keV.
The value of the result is 49.9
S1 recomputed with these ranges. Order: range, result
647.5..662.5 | 52.7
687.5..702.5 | 47.6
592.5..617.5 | 49.2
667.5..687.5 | 51.3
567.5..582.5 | 42.3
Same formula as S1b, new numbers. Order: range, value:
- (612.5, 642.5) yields 53.4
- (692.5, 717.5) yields 48.38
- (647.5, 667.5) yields 53.73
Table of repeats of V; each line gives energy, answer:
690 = 47.59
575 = 43.62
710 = 48.08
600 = 52.31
